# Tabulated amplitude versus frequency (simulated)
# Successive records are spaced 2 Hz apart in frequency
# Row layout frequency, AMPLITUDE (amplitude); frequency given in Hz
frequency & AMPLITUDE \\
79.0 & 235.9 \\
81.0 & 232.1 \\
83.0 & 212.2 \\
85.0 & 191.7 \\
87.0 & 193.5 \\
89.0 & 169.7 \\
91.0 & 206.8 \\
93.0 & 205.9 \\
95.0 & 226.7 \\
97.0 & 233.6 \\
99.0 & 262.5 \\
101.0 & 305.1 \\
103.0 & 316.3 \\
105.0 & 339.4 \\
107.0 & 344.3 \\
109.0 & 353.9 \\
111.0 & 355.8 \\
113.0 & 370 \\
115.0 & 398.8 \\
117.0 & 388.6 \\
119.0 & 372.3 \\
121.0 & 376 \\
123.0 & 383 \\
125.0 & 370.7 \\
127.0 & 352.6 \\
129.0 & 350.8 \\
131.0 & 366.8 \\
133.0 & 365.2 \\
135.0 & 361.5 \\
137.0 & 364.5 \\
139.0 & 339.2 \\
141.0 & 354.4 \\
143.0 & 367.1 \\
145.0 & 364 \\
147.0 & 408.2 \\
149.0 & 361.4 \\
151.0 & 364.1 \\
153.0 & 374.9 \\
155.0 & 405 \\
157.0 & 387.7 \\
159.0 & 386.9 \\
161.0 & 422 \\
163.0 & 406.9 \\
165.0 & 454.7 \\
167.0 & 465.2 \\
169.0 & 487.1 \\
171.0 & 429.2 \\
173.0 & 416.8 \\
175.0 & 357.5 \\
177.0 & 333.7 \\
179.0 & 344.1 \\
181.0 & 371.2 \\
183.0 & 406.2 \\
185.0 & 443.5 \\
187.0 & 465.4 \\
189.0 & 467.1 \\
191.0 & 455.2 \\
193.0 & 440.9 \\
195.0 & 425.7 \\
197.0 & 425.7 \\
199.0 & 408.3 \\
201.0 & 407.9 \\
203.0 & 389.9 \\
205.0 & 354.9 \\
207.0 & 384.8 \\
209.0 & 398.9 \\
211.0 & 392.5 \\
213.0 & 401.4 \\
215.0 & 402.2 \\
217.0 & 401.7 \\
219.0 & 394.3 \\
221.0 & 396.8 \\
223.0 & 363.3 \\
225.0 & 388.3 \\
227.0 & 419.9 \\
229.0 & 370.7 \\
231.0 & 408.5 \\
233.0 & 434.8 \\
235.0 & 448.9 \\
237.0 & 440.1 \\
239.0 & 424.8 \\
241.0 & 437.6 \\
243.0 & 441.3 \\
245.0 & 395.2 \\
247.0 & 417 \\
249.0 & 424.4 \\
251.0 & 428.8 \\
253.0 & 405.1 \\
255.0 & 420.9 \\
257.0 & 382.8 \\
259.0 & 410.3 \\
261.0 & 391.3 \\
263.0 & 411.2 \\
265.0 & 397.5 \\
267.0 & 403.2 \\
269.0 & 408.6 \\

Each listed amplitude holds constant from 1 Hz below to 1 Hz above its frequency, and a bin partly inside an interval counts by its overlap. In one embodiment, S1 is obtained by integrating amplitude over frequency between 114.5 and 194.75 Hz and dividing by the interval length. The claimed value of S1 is 394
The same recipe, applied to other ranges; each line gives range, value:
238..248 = 423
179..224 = 408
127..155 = 366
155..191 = 415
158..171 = 437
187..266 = 411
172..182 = 365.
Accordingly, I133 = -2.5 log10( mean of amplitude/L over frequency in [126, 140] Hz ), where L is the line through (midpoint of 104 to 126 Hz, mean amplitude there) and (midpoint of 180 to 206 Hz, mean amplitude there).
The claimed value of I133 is 0.07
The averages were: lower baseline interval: 368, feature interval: 357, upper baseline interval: 420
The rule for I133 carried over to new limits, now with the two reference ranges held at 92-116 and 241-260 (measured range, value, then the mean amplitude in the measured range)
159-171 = -0.239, 441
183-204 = -0.156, 432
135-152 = -0.084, 365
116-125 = -0.179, 379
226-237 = -0.045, 419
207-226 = -0.006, 393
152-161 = -0.132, 392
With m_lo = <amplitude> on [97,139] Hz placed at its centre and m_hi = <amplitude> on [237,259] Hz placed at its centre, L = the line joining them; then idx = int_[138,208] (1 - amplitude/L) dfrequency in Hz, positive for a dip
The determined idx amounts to -4.1 Hz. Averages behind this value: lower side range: 352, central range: 402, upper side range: 418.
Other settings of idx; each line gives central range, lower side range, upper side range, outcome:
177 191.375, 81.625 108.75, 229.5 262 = -2.6 Hz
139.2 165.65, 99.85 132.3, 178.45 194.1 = 0.5 Hz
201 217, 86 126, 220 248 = 0.1 Hz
